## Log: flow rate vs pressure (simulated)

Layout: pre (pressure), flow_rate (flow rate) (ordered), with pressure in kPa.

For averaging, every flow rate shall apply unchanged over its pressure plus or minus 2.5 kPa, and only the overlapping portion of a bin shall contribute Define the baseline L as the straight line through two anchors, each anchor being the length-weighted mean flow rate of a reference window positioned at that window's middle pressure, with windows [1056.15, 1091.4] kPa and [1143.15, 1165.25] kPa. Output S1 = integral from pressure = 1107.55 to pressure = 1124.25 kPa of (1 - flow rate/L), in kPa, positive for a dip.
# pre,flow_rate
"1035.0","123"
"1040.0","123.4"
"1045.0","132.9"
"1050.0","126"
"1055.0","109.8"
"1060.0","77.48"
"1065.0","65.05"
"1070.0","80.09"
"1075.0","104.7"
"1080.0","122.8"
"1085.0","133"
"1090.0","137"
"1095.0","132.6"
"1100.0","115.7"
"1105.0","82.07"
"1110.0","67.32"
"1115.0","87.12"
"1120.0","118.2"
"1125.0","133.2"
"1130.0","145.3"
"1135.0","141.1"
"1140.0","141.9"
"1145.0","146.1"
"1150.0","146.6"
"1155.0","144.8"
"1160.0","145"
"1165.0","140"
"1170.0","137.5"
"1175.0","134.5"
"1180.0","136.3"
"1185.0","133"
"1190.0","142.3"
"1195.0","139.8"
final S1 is 4.0 kPa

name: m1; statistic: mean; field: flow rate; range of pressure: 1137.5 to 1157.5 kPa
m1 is 145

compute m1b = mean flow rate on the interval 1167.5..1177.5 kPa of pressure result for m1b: 136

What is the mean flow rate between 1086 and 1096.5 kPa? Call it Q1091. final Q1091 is 135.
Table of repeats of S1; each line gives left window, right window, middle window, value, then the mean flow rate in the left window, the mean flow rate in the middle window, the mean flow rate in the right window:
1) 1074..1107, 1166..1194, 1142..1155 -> -1.49 kPa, 119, 146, 137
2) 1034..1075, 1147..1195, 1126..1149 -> -2.38 kPa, 104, 143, 140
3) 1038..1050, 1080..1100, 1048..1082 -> 8.39 kPa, 128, 97.2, 130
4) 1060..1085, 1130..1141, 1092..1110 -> 1.68 kPa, 95.6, 105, 142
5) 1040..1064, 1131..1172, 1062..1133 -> 9.29 kPa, 110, 109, 143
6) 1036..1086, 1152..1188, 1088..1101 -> -1.41 kPa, 107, 130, 139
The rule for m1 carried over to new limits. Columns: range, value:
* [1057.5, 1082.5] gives 90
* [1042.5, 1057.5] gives 123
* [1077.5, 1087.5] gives 128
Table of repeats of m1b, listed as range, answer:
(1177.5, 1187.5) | 135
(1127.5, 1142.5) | 143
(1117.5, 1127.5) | 126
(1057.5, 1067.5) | 71.3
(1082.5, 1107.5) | 120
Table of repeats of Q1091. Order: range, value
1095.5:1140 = 114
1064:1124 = 106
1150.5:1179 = 141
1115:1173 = 138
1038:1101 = 112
